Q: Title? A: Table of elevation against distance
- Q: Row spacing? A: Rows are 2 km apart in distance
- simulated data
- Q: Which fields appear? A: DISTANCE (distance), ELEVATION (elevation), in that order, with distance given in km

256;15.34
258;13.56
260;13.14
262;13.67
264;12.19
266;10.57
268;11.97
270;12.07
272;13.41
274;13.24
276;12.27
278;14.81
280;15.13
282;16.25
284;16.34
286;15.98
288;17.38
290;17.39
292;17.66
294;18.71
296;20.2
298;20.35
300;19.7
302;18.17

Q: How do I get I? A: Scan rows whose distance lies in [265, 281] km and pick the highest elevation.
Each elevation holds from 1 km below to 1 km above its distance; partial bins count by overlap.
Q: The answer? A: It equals 15.13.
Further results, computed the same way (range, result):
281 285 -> 16.34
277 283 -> 16.25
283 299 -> 20.35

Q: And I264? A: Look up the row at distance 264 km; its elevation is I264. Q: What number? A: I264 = 12.19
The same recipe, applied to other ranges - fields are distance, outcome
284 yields 16.34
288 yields 17.38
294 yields 18.71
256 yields 15.34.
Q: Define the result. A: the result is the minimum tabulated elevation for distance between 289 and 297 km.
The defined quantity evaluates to 17.39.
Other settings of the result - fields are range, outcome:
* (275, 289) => 12.27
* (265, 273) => 10.57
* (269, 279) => 12.07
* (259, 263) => 13.14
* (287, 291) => 17.38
